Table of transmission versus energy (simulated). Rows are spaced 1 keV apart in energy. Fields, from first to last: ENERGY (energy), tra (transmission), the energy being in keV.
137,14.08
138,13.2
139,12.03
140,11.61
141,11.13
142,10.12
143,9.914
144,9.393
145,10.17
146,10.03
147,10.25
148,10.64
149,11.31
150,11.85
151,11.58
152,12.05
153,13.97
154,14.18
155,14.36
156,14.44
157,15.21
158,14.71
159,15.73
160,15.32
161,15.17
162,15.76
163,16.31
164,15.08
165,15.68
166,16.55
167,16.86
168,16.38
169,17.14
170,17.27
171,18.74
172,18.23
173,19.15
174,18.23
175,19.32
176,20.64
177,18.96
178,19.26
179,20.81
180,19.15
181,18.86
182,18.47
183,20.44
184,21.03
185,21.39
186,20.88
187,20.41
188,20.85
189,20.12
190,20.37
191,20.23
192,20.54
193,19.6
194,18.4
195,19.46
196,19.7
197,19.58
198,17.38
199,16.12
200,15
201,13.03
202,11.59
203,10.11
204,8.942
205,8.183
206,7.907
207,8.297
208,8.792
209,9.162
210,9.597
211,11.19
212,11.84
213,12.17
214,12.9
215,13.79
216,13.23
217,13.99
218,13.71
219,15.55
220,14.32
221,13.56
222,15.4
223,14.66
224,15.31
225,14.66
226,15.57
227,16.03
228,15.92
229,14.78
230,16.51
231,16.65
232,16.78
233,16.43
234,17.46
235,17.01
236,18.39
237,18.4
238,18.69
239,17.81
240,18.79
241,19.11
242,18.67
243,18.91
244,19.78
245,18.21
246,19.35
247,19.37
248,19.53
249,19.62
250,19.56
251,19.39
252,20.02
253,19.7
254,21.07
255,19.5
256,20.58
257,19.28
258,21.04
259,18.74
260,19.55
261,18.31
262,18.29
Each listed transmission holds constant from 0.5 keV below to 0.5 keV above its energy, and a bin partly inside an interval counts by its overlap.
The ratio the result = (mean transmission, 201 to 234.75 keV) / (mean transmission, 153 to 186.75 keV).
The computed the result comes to 0.8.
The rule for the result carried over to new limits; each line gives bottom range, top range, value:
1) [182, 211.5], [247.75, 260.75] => 1.25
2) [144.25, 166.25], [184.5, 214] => 1.12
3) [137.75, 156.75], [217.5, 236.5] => 1.34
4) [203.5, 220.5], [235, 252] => 1.66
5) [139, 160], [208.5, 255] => 1.34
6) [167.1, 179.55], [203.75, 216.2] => 0.56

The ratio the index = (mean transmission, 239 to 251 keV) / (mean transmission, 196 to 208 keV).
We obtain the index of 1.53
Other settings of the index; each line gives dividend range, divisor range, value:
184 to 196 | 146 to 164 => 1.48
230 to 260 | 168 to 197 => 0.97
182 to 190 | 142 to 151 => 1.96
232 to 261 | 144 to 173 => 1.32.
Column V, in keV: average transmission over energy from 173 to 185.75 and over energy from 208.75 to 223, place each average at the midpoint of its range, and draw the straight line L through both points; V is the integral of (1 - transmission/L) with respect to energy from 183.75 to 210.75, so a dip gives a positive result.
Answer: 1.7 keV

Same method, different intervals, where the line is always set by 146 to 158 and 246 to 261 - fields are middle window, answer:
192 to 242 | 6.89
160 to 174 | -3.11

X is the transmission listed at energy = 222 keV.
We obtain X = 15.4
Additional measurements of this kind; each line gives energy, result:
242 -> 18.67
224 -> 15.31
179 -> 20.81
